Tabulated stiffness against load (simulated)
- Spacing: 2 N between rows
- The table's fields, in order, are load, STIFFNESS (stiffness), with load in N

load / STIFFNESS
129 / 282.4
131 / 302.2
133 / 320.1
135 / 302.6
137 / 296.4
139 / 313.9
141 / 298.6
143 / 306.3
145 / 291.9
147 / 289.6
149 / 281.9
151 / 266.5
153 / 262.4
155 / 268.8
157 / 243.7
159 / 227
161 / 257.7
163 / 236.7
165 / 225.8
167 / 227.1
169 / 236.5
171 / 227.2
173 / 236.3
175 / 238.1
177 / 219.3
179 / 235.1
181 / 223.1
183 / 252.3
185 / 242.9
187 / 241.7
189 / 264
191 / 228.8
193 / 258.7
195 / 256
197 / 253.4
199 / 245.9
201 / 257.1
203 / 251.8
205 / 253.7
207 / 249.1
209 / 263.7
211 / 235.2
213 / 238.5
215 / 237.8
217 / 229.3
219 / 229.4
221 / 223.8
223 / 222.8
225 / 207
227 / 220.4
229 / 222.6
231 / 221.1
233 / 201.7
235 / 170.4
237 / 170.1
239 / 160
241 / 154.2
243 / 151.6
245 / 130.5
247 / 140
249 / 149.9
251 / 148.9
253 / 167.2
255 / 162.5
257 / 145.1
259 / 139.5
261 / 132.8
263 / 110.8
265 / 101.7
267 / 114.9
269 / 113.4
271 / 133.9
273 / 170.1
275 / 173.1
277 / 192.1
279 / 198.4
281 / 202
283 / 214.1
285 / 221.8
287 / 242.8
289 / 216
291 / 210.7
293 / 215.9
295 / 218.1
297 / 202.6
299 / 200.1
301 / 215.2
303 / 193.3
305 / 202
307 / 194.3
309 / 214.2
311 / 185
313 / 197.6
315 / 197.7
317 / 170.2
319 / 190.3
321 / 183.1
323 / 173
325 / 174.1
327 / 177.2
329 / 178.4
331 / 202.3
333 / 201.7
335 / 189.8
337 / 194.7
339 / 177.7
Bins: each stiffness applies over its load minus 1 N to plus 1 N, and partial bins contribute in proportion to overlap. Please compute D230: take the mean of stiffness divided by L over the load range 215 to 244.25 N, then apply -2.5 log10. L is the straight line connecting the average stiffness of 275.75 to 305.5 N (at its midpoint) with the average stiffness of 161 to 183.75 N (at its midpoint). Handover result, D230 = 0.12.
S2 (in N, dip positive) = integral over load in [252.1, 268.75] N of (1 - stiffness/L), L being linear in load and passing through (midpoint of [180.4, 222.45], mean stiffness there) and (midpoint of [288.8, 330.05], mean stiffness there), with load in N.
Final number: 6.5 N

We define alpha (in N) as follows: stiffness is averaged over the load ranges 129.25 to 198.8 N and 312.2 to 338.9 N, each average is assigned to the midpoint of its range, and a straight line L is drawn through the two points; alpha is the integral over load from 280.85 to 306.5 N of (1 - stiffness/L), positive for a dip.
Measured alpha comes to -1.4 N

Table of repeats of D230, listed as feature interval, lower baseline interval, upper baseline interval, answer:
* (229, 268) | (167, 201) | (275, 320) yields 0.40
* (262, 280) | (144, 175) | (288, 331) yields 0.40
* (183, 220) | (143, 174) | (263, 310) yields -0.07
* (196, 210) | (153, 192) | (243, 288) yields -0.19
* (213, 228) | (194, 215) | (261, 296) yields 0.04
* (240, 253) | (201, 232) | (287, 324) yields 0.45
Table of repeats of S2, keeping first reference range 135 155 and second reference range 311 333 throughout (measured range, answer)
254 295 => 7.7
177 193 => 1.5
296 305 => -0.2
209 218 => 0.4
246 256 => 3.2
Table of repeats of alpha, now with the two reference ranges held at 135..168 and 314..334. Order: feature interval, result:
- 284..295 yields -1.1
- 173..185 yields 1.0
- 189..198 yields -0.1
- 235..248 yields 4.2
